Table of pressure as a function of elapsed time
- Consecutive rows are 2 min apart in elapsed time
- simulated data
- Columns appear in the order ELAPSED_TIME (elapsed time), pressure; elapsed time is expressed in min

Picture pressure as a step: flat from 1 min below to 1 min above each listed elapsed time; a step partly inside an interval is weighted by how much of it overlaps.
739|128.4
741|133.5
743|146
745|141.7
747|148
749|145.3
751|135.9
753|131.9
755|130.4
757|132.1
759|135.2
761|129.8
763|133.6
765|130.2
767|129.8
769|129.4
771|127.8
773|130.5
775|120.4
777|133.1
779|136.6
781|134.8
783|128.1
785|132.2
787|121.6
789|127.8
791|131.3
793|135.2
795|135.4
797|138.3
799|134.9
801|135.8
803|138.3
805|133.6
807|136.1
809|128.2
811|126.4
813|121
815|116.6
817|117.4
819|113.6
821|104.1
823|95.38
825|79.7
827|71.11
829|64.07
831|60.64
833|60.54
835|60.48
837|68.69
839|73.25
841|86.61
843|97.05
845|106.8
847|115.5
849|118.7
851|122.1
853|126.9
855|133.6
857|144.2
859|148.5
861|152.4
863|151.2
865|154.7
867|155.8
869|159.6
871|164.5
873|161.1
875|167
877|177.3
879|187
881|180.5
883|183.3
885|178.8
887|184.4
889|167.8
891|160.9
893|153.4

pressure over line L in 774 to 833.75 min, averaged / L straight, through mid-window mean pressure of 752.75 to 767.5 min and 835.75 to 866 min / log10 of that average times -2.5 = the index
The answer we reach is 0.08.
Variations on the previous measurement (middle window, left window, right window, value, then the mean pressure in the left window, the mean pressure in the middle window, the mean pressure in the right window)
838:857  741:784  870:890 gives 0.43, 134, 111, 175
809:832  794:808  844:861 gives 0.33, 136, 98.6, 129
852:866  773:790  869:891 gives 0.14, 129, 144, 174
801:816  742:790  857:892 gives 0.13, 133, 129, 166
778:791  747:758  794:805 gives 0.05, 136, 130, 136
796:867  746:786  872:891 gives 0.35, 133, 113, 176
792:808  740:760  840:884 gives 0.04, 138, 136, 145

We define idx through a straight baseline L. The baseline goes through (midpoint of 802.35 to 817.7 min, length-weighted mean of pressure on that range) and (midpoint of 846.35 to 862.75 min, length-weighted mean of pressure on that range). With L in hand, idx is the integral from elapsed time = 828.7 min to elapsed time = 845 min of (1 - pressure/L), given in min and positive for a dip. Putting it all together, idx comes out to 7.1 min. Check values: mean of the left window 127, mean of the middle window 73.9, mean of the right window 134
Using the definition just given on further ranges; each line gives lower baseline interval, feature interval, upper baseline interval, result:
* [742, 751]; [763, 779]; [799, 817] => 1.0 min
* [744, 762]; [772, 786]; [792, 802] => 0.6 min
